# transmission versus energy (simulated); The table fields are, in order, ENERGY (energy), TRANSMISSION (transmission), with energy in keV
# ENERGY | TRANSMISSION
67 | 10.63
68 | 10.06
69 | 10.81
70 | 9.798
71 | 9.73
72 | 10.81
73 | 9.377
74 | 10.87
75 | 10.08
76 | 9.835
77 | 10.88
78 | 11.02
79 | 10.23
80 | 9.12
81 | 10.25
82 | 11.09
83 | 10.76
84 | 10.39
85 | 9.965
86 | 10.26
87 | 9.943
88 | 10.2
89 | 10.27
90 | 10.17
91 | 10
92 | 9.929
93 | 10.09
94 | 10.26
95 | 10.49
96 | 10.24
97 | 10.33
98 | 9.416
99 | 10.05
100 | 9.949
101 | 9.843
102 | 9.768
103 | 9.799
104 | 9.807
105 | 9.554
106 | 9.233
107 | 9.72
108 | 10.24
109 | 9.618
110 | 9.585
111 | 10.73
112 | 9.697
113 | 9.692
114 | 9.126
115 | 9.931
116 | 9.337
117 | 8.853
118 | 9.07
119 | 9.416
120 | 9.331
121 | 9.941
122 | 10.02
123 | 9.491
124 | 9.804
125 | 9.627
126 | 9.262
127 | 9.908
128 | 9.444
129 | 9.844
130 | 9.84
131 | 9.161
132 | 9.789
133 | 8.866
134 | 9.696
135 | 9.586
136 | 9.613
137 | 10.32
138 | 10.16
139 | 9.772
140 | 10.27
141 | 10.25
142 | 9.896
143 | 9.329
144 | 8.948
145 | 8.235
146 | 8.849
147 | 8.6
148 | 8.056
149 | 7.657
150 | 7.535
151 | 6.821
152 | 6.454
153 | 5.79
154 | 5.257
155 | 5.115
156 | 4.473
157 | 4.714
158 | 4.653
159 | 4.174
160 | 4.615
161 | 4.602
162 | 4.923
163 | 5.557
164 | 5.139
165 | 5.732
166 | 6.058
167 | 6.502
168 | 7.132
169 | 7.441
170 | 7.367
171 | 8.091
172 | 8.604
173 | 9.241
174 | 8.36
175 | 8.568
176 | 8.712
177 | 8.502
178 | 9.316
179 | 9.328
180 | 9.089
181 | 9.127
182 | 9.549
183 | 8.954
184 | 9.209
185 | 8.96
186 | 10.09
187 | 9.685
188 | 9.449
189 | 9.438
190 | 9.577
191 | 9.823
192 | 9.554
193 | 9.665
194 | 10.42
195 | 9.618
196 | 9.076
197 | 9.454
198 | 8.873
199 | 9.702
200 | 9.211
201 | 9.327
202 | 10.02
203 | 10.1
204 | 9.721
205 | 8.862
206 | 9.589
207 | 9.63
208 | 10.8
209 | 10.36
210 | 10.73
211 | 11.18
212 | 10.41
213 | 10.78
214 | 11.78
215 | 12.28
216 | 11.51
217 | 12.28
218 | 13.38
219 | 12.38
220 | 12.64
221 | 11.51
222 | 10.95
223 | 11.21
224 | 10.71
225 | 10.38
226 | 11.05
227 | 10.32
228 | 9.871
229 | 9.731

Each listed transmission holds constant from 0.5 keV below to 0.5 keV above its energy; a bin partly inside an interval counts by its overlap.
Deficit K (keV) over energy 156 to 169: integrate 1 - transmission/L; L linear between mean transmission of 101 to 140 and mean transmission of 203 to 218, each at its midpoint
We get 6.15 keV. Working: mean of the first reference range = 9.66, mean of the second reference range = 10.8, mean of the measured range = 5.37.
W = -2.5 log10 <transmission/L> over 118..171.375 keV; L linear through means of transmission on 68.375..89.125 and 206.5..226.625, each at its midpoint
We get 0.325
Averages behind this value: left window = 10.3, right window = 11.3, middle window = 7.96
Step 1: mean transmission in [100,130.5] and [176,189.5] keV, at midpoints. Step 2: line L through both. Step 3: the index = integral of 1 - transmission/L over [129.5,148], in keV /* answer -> 0.1 keV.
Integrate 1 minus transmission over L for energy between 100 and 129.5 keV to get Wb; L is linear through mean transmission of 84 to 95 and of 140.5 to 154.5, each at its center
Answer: -1.48 keV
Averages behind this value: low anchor 10.1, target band 9.65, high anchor 7.98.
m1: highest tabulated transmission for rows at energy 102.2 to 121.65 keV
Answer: 10.73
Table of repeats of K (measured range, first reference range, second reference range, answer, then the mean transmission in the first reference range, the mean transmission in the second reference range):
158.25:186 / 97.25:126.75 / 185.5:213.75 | 6.4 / 9.66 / 9.84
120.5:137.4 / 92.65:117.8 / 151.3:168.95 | -3.8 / 9.8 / 5.42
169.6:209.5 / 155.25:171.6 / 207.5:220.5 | -3.4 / 5.71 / 11.6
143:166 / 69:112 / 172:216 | 8.4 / 10.1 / 9.69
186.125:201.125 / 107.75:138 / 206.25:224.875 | 1.9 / 9.63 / 11.3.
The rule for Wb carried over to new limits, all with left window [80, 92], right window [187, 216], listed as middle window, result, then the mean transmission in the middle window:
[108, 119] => 0.64 keV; 9.59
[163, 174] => 3.23 keV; 7.12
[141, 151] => 1.53 keV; 8.56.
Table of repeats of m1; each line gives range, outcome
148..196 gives 10.42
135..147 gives 10.32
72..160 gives 11.09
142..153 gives 9.896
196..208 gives 10.8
